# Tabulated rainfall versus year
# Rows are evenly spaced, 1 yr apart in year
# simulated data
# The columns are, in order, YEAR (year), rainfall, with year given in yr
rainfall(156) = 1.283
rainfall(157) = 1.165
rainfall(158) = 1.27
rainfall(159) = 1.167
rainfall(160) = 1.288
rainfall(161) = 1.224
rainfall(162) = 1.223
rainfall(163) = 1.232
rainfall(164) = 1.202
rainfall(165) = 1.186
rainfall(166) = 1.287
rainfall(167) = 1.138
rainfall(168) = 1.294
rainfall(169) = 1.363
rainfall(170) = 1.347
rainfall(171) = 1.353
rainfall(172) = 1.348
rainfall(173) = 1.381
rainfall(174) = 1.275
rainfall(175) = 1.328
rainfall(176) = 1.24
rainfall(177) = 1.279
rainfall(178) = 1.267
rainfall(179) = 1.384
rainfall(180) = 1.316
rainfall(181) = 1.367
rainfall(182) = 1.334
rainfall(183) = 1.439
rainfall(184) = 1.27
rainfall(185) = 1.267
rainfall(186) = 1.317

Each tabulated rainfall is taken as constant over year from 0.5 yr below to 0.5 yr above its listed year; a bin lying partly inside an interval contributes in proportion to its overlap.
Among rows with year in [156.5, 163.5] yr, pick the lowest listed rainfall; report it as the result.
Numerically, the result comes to 1.165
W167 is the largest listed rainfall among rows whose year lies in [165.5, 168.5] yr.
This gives 1.294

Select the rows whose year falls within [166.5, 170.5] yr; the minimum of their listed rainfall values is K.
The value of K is 1.138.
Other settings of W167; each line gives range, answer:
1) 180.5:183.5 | 1.439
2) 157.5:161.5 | 1.288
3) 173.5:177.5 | 1.328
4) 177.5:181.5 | 1.384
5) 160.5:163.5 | 1.232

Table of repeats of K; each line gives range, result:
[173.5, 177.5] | 1.24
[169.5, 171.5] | 1.347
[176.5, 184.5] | 1.267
